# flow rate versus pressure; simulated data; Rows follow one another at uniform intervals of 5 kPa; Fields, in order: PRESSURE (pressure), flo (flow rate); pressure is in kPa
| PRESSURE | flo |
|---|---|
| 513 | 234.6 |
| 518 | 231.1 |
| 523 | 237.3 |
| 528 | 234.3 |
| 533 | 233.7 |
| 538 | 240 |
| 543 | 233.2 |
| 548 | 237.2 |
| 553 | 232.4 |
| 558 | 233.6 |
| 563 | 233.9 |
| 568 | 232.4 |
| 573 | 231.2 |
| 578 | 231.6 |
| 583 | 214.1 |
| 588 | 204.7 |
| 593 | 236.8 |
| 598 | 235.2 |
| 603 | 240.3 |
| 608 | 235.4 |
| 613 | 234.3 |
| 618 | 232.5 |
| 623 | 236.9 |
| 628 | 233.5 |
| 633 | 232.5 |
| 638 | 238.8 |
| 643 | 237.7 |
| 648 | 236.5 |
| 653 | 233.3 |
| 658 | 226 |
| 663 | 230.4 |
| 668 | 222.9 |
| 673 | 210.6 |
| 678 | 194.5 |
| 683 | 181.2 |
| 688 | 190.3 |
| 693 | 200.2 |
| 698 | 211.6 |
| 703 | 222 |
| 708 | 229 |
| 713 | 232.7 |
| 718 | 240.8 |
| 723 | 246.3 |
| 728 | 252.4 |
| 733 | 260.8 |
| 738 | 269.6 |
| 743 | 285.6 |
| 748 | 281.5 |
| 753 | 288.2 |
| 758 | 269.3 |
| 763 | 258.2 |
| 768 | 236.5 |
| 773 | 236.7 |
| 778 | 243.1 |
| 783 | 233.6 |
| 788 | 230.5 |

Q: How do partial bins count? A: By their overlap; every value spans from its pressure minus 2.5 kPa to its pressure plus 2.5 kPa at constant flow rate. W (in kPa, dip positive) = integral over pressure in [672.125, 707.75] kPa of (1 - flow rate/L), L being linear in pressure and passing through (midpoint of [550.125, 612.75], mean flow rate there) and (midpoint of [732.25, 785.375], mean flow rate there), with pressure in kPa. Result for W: 6.58 kPa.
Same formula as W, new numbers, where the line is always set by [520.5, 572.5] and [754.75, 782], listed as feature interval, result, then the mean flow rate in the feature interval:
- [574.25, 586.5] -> 0.8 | 222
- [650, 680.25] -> 2.8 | 220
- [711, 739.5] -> -0.4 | 250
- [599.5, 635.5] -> 0.6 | 235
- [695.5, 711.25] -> 1.5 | 221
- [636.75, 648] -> 0.1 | 238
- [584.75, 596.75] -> 0.8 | 222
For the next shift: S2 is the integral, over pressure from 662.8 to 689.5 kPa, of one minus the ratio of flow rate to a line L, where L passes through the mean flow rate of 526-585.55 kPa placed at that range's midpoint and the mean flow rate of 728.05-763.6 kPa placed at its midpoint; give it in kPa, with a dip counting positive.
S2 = 5.6 kPa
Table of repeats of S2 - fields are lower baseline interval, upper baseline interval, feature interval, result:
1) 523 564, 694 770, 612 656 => 1.4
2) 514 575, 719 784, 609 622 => 0.5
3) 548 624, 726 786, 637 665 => 1.0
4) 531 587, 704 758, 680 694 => 3.4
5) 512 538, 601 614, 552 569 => 0.2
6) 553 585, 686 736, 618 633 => -0.3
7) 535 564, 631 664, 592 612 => -0.2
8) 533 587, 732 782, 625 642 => 0.5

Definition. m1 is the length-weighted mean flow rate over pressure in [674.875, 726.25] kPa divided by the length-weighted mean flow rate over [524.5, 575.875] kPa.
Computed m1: 0.92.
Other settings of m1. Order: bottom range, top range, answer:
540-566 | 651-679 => 0.94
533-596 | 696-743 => 1.06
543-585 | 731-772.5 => 1.16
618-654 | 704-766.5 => 1.10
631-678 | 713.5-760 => 1.16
